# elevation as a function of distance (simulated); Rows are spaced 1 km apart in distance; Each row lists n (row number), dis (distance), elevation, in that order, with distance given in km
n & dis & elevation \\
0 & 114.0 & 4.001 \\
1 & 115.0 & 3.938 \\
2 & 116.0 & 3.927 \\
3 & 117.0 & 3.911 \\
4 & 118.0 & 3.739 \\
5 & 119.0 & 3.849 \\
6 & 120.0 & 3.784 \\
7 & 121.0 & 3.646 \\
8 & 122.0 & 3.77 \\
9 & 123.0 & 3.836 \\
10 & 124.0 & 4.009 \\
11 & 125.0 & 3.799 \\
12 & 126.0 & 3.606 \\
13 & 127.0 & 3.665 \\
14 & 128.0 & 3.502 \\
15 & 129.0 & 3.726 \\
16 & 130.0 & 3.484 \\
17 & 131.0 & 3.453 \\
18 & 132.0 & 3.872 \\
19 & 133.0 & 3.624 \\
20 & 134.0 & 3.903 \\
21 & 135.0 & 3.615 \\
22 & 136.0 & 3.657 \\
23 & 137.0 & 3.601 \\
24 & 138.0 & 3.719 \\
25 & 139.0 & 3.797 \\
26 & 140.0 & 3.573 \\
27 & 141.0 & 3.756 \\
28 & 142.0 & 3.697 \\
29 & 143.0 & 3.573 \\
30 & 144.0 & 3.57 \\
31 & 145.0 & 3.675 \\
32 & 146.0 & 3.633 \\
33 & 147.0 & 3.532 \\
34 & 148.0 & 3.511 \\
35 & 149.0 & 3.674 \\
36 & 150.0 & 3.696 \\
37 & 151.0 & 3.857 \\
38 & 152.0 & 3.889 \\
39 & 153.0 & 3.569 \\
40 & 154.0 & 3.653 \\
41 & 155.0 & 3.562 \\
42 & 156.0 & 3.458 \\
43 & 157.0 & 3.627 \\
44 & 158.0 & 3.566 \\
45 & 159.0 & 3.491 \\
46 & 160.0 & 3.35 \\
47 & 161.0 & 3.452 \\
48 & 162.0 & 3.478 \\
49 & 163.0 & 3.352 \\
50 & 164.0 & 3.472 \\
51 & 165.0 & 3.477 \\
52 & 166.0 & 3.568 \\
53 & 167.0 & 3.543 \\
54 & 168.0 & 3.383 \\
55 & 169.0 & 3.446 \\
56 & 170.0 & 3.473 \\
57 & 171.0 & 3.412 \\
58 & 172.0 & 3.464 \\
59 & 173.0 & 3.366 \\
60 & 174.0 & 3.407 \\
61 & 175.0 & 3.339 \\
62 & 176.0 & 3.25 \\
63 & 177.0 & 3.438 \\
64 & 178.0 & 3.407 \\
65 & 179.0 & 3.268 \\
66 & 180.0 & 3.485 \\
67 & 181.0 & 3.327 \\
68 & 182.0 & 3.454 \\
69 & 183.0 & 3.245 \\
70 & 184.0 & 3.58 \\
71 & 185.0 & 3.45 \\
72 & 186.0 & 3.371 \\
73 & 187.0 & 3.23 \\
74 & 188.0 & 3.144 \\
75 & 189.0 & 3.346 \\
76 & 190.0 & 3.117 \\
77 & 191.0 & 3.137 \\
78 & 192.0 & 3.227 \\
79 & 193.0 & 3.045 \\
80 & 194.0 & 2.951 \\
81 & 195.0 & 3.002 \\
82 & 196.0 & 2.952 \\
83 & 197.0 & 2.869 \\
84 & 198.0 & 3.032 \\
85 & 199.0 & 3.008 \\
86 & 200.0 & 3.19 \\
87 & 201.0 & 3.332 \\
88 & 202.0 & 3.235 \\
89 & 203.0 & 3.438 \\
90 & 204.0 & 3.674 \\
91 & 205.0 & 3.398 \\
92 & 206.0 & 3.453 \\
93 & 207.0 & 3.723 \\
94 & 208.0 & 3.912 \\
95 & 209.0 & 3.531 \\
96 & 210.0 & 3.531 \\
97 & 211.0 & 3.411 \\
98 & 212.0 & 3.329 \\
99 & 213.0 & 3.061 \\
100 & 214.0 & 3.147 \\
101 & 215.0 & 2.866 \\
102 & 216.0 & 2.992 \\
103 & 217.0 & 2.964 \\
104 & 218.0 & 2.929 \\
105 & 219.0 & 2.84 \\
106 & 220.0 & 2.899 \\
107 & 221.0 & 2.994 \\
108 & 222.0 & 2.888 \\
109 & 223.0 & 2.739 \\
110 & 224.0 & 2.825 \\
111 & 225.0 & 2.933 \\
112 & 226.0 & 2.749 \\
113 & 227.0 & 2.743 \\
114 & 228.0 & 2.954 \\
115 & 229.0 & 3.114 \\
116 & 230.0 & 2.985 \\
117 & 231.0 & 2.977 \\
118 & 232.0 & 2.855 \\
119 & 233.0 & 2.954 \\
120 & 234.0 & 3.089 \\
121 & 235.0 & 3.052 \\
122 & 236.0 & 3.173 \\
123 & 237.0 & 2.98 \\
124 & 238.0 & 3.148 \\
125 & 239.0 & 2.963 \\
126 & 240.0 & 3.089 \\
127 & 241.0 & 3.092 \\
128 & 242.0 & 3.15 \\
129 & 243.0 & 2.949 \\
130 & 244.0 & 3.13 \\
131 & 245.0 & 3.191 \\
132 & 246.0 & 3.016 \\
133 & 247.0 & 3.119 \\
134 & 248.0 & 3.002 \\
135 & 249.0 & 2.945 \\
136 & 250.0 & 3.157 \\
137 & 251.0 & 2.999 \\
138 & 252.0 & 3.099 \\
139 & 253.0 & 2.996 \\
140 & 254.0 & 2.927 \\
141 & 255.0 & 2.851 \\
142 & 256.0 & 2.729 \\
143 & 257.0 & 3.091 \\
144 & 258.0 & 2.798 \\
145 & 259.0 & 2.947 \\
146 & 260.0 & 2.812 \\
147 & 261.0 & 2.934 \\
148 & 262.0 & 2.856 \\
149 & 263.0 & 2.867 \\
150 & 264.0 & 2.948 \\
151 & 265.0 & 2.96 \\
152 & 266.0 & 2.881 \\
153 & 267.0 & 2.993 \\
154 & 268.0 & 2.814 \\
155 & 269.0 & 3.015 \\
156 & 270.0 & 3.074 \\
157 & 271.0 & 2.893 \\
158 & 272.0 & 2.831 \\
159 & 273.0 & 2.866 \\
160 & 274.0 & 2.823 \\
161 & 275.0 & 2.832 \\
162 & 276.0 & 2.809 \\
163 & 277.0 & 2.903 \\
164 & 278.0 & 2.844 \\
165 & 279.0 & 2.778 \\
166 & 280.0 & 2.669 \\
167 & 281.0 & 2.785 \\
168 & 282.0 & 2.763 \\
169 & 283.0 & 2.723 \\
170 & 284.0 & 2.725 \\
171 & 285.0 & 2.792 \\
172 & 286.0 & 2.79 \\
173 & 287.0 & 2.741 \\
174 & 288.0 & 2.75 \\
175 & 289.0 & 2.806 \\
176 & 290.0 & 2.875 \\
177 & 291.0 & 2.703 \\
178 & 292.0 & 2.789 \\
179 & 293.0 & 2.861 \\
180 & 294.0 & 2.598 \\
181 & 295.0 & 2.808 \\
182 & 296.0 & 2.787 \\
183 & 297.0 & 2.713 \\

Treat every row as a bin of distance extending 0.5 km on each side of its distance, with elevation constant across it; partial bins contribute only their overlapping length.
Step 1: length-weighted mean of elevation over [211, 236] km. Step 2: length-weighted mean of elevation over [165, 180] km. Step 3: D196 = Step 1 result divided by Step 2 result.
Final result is 0.87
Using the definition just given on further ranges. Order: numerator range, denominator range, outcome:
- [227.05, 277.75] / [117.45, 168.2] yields 0.82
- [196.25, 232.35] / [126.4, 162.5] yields 0.86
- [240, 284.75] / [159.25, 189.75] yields 0.86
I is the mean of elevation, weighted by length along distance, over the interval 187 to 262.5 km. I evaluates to 3.08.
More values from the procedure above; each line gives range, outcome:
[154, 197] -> 3.36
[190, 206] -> 3.17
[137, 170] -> 3.58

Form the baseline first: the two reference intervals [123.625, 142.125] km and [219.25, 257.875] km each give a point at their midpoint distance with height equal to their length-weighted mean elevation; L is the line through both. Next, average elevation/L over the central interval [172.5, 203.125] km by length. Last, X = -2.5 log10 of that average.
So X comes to 0.03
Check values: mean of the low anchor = 3.68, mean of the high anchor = 2.99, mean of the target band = 3.24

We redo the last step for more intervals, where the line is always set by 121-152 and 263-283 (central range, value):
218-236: 0.08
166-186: 0.01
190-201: 0.09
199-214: -0.05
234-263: 0.00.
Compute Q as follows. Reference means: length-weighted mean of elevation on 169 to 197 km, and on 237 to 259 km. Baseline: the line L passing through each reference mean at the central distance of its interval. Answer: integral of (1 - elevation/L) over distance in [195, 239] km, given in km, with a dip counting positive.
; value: 0.5 km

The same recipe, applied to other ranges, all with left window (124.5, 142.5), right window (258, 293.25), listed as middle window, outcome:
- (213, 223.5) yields 0.8 km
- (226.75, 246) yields 0.2 km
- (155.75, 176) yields 0.2 km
